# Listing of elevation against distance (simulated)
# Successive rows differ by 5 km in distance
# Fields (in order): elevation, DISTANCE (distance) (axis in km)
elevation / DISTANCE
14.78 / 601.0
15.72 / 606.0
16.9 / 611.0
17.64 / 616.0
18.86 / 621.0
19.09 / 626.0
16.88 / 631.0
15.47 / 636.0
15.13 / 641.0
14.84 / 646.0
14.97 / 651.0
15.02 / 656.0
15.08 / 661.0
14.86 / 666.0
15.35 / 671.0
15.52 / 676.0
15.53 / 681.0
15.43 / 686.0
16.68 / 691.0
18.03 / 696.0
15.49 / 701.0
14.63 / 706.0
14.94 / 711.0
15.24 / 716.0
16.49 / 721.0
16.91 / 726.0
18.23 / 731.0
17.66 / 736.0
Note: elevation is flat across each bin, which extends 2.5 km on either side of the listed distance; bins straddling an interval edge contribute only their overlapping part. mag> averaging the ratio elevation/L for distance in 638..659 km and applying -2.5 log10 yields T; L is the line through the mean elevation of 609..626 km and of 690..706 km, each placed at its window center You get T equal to 0.16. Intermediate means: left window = 18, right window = 16.4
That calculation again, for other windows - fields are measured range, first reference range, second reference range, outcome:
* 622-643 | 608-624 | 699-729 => 0.04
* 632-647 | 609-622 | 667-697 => 0.12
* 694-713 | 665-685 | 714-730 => 0.02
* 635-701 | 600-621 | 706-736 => 0.07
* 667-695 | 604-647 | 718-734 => 0.08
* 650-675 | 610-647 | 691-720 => 0.09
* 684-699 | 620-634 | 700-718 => -0.07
